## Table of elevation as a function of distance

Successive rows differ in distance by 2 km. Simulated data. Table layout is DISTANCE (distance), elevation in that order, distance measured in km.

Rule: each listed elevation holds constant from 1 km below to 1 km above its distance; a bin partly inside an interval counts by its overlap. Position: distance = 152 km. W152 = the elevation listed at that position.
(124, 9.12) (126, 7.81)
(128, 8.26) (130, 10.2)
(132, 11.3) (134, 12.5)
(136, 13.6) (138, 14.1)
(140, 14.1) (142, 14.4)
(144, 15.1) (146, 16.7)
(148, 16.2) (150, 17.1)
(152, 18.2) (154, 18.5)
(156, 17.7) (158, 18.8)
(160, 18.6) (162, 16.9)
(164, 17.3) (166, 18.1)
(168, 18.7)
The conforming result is 18.2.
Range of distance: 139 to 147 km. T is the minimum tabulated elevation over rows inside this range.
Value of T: 14.1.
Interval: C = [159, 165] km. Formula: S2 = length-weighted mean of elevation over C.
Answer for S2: 17.6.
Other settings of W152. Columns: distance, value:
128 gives 8.26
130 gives 10.2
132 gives 11.3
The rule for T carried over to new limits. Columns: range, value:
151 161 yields 17.7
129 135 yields 10.2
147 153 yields 16.2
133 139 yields 12.5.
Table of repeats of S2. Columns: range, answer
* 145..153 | 17.1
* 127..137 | 11.2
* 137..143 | 14.2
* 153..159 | 18.3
